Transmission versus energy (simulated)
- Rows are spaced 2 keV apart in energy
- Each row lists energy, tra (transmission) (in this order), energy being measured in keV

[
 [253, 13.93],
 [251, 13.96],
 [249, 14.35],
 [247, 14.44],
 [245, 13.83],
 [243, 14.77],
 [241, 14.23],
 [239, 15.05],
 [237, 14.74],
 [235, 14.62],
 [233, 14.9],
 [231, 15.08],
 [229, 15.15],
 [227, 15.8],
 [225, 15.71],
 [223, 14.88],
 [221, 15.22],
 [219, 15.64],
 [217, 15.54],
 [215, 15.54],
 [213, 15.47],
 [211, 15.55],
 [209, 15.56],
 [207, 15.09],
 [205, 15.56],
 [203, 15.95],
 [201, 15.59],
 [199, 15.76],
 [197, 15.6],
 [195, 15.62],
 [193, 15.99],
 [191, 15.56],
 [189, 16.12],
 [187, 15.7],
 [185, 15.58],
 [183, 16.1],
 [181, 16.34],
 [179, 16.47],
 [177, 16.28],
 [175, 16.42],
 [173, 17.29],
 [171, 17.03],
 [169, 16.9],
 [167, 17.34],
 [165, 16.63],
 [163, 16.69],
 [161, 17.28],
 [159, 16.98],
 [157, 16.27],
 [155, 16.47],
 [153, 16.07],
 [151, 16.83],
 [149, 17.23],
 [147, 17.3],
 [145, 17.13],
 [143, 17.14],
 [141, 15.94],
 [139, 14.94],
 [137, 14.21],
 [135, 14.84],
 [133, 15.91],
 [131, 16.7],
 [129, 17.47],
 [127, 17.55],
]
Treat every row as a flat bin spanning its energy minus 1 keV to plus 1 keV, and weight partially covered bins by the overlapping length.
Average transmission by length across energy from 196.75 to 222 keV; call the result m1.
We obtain 15.5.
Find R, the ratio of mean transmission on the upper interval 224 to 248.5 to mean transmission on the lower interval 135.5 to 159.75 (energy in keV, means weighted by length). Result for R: 0.91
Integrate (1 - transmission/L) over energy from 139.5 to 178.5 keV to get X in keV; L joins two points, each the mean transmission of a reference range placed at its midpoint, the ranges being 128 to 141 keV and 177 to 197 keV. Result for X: -2.4 keV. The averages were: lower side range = 15.7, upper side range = 15.9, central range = 16.8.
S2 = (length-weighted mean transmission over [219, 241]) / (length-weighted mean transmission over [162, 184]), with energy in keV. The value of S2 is 0.9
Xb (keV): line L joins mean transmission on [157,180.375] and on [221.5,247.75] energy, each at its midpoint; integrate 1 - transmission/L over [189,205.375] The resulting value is 0.2 keV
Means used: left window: 16.8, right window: 14.9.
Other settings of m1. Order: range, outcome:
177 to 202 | 15.9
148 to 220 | 16.2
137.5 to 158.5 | 16.5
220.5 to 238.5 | 15.1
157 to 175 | 16.9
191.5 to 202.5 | 15.7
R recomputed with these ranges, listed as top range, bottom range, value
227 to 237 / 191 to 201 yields 0.96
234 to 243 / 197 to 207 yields 0.94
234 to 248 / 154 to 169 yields 0.86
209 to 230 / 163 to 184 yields 0.93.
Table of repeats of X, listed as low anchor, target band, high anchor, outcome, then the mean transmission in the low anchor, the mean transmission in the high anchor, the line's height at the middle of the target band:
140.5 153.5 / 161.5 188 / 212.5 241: -0.40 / 16.9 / 15.2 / 16.3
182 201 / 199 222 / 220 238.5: -0.13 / 15.8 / 15.1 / 15.4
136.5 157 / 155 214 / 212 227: -0.99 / 16.4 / 15.5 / 15.9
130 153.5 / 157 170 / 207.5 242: -0.80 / 16.2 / 15.2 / 15.9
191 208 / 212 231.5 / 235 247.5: -0.48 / 15.6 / 14.5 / 15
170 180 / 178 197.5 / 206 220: 0.45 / 16.7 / 15.5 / 16.3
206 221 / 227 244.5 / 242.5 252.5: -0.22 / 15.5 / 14.2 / 14.7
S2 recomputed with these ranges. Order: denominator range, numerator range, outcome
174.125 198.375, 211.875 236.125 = 0.96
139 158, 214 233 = 0.92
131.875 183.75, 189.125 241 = 0.94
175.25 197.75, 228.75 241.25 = 0.93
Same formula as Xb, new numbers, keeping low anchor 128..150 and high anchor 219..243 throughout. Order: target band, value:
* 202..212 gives -0.12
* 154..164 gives -0.47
